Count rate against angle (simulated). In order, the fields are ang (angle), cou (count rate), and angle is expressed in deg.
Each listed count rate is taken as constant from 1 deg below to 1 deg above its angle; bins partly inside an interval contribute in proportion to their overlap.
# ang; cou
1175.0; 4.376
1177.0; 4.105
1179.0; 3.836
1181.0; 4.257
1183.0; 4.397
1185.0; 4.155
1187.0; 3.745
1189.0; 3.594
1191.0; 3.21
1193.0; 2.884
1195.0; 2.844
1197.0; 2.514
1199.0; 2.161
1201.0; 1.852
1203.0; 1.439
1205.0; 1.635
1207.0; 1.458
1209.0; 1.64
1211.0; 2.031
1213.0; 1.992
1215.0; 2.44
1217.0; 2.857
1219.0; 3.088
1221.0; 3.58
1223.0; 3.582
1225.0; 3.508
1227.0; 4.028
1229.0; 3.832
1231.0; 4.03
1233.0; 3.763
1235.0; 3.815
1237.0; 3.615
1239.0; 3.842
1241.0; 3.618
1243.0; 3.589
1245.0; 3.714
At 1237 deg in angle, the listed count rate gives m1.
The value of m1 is 3.615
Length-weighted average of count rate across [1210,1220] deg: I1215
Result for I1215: 2.48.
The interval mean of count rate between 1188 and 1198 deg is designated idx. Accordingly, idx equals 3.01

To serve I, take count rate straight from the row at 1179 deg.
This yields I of 3.836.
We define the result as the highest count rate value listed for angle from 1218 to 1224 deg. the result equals 3.582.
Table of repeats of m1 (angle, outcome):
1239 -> 3.842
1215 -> 2.44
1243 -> 3.589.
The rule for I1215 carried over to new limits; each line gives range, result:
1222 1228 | 3.71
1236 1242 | 3.69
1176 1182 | 4.07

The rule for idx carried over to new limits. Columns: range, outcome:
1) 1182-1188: 4.1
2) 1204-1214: 1.75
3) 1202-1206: 1.54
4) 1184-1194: 3.52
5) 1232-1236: 3.79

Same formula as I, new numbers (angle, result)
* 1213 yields 1.992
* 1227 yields 4.028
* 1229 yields 3.832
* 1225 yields 3.508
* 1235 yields 3.815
